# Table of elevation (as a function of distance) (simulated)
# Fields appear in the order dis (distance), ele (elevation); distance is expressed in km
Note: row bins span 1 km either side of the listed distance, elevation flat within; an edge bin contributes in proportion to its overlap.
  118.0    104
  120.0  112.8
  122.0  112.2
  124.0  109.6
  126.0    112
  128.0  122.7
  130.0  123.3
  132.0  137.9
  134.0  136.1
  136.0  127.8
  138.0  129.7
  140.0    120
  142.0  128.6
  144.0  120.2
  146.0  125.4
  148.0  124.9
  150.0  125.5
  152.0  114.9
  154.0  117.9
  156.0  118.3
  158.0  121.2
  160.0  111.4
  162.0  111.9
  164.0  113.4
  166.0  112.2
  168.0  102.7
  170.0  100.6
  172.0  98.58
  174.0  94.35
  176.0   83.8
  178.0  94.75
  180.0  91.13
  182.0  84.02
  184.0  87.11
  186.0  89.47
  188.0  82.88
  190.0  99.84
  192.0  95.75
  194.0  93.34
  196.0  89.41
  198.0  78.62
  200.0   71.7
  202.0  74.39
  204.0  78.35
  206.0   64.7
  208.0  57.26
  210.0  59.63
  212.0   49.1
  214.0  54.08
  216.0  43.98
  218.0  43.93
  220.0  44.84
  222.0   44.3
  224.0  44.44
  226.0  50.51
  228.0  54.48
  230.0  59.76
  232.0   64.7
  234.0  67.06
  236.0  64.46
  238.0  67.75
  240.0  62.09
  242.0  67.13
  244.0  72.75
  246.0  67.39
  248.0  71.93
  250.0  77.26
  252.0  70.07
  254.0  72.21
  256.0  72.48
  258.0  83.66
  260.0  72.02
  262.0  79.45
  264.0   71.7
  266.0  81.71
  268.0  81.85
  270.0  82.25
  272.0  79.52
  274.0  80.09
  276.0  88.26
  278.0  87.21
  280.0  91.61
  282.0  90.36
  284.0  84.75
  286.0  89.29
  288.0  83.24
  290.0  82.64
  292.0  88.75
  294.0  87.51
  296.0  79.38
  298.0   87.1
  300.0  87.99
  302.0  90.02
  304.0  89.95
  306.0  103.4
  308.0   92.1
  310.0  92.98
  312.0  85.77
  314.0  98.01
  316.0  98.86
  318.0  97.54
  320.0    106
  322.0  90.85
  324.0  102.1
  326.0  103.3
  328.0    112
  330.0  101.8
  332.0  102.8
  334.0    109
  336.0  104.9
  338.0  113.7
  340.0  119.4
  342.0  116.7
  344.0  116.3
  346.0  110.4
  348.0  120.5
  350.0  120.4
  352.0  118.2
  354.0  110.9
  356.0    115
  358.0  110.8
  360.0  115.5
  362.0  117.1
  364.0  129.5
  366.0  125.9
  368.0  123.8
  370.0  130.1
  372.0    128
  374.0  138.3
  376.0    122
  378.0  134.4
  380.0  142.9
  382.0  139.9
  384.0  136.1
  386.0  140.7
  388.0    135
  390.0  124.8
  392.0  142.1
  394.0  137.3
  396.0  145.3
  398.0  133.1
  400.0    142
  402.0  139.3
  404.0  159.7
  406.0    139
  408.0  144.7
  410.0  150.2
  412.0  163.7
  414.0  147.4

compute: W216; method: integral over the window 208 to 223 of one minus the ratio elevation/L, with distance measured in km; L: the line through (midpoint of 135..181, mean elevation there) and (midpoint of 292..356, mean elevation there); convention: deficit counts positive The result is 8.2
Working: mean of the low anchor 113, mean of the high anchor 102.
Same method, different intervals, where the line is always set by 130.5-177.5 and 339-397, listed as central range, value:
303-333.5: 6.3 km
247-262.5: 5.9 km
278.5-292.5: 4.0 km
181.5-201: 5.1 km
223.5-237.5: 7.1 km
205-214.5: 4.9 km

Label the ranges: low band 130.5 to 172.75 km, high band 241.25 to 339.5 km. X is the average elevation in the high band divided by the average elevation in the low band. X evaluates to 0.7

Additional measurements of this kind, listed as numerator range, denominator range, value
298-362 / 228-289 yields 1.39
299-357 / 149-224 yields 1.22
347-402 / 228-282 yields 1.73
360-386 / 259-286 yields 1.58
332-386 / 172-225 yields 1.66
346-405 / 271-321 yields 1.45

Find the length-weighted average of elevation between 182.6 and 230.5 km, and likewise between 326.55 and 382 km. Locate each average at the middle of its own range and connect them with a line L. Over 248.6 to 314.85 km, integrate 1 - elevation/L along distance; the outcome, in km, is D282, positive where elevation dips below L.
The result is 6.7 km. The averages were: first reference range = 67.4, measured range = 84.3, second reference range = 119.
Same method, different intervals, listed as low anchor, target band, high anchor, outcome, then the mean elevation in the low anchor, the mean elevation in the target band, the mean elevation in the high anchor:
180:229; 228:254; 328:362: 4.2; 68.6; 67.4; 113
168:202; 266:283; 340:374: 3.3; 89.6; 84.9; 120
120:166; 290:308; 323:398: 4.8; 121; 89.1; 122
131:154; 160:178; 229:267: 1.6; 126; 102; 70.8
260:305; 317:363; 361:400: 1.1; 84.5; 110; 133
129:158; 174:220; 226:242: 7.0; 125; 75.5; 62.4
